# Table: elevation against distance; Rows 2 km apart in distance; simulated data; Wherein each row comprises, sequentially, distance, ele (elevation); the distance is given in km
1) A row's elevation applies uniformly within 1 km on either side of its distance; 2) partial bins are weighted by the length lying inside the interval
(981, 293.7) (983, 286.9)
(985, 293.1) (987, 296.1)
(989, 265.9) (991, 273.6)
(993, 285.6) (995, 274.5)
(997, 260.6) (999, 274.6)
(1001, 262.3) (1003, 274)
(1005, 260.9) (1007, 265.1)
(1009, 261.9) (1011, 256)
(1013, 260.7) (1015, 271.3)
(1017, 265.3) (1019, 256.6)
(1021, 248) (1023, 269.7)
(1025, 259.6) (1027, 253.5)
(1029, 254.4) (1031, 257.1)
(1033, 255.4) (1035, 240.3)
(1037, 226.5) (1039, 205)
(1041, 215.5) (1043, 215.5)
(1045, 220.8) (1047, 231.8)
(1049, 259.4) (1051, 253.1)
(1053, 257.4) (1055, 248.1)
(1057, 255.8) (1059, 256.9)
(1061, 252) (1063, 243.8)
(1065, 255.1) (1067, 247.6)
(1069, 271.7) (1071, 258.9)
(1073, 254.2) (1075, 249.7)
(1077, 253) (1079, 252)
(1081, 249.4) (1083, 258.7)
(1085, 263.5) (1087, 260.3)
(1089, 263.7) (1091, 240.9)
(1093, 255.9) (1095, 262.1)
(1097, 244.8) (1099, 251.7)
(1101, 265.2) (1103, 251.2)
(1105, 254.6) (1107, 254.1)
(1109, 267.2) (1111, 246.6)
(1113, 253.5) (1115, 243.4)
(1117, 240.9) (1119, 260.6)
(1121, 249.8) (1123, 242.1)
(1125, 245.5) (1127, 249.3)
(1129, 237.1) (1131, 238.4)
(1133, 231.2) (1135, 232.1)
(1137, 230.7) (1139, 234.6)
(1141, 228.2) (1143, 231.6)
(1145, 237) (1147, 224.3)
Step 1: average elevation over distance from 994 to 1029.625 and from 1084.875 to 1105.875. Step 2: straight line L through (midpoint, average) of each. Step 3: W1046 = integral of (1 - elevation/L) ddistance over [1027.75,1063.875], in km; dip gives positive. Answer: 2.5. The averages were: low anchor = 263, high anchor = 255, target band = 242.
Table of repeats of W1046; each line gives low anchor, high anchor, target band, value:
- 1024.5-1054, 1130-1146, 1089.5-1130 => -2.8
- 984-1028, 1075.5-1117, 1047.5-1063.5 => 0.5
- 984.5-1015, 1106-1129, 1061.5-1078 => 0.3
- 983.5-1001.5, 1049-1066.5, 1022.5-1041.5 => 1.4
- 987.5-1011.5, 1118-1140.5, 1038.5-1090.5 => 1.2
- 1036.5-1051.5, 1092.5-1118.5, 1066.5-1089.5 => -1.4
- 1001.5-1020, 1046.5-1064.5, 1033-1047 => 1.7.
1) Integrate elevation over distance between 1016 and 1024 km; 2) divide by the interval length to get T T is 260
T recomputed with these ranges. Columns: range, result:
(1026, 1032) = 255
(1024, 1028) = 257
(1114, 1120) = 248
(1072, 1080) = 252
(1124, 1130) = 244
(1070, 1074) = 257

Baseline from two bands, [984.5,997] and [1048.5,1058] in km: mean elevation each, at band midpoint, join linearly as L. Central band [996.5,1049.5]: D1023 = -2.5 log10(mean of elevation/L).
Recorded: 0.07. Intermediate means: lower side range 279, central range 251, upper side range 255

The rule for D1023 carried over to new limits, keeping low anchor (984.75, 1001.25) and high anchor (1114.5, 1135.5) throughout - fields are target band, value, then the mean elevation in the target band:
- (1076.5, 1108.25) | -0.017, 255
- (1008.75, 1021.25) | 0.041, 261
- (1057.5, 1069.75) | 0.018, 254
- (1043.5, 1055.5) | 0.078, 244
